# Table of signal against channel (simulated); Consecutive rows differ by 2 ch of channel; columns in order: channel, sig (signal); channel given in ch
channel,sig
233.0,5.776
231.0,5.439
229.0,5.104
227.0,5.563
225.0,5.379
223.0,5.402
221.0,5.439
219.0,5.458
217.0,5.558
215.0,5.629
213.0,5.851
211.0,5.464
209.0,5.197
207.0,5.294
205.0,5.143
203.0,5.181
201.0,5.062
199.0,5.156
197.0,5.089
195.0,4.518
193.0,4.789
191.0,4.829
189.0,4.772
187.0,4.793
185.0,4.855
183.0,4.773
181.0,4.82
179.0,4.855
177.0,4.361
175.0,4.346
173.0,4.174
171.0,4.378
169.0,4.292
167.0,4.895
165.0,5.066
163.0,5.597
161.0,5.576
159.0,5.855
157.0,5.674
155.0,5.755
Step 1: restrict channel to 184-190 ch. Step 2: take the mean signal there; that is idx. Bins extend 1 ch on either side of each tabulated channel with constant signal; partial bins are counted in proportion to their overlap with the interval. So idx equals 4.81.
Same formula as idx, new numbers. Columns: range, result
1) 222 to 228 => 5.45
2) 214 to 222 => 5.52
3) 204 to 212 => 5.27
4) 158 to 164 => 5.68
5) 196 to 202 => 5.1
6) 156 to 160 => 5.76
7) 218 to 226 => 5.42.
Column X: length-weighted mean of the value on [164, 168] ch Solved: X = 4.98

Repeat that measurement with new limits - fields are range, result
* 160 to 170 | 5.09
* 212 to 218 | 5.68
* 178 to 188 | 4.82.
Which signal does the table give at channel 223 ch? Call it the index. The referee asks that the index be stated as 5.402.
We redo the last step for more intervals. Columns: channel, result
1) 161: 5.576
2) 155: 5.755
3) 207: 5.294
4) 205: 5.143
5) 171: 4.378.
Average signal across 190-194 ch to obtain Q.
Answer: 4.81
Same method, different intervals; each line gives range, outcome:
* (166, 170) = 4.59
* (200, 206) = 5.13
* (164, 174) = 4.56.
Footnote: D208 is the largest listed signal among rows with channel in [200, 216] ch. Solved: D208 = 5.851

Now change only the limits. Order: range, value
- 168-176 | 4.378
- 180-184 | 4.82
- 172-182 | 4.855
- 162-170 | 5.597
